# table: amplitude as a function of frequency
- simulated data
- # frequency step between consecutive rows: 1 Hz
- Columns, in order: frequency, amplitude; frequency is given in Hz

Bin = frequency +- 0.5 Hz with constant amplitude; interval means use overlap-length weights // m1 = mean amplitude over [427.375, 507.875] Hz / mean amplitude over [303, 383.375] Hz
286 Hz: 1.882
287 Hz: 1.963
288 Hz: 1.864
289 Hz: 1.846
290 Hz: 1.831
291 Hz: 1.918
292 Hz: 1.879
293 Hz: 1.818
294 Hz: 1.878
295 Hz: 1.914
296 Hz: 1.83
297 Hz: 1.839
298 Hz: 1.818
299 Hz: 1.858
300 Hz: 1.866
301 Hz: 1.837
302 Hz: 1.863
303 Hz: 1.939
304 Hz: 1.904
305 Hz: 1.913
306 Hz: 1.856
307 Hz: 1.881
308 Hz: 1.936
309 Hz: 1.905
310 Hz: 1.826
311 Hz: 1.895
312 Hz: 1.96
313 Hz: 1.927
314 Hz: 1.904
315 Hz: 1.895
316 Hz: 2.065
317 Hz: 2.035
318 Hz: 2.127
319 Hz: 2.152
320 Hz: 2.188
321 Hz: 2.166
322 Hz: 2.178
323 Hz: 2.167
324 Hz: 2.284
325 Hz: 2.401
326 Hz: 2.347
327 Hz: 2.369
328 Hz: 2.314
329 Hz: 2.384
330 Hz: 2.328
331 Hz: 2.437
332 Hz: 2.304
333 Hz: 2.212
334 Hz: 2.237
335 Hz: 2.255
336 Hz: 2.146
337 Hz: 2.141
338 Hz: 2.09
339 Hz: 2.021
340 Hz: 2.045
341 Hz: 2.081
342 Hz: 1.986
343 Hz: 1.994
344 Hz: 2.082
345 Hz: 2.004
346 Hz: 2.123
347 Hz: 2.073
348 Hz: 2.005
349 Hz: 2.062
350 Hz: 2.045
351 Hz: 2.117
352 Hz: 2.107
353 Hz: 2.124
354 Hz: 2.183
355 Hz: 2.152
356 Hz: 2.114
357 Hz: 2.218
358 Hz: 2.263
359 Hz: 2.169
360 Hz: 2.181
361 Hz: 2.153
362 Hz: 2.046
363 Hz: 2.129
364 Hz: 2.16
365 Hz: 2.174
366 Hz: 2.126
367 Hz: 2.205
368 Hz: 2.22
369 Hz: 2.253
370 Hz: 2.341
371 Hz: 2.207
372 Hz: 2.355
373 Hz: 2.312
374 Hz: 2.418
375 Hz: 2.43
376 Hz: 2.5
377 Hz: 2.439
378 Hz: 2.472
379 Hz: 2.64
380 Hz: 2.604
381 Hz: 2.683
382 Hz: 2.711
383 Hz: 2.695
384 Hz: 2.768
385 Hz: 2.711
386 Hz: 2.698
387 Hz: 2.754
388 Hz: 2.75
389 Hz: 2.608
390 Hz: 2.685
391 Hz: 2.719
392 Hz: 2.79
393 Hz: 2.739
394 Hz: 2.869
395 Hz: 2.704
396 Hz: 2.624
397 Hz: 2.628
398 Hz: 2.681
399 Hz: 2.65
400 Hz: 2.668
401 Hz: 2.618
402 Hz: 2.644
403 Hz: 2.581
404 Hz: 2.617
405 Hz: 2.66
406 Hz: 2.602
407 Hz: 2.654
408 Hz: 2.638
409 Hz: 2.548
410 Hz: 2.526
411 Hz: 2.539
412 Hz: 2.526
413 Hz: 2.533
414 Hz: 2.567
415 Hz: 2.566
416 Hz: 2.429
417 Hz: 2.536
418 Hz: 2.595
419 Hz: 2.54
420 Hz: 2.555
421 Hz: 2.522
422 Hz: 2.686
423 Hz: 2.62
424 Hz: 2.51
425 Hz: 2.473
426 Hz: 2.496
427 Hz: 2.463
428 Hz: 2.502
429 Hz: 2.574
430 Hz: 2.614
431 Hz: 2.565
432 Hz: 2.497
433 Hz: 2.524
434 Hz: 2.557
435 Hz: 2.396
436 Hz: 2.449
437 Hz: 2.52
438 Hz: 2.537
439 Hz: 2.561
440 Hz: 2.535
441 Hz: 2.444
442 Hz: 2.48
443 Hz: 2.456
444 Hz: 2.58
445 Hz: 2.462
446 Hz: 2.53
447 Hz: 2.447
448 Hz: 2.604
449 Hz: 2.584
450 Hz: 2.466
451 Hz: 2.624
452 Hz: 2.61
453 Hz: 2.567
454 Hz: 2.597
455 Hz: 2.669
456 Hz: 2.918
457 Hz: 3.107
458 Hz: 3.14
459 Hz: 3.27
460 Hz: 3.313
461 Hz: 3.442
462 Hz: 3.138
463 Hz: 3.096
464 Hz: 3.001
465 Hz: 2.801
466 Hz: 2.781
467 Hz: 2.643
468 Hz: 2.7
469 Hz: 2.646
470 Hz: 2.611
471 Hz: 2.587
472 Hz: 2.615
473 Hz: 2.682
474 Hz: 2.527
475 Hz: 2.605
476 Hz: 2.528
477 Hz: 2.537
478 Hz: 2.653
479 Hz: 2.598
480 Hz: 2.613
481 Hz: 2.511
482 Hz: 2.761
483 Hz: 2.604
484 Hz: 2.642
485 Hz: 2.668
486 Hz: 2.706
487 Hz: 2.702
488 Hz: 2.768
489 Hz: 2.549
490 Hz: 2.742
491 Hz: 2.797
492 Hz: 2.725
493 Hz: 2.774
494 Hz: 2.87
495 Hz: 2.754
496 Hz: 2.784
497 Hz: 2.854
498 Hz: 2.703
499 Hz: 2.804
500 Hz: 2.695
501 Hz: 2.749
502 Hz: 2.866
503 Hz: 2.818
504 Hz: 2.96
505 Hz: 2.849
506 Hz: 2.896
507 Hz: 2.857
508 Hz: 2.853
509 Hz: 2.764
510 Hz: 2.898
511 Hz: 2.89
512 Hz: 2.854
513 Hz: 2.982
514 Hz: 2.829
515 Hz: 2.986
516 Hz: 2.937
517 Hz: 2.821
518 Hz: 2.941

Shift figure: 1.2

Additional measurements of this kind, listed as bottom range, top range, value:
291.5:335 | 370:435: 1.26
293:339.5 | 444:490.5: 1.32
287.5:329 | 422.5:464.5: 1.34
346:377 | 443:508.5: 1.25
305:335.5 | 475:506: 1.28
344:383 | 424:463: 1.18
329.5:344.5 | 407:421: 1.18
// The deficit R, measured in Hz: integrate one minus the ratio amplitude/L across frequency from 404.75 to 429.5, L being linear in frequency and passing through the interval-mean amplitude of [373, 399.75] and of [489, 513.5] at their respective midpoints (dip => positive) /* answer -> 1.3 Hz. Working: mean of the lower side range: 2.65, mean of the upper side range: 2.82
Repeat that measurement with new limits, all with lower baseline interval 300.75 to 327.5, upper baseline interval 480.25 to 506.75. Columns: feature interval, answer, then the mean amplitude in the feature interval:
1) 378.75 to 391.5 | -2.1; 2.7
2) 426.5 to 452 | 0.1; 2.52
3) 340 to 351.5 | 0.6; 2.05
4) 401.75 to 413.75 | -0.9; 2.59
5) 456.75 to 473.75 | -1.7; 2.91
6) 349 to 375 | 0.4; 2.19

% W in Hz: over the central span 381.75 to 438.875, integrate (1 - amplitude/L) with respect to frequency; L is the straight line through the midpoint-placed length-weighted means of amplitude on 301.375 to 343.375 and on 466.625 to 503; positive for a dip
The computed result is -4.5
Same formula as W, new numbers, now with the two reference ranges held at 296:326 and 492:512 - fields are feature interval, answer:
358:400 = -3.6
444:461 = -1.0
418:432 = -0.3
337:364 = 0.8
